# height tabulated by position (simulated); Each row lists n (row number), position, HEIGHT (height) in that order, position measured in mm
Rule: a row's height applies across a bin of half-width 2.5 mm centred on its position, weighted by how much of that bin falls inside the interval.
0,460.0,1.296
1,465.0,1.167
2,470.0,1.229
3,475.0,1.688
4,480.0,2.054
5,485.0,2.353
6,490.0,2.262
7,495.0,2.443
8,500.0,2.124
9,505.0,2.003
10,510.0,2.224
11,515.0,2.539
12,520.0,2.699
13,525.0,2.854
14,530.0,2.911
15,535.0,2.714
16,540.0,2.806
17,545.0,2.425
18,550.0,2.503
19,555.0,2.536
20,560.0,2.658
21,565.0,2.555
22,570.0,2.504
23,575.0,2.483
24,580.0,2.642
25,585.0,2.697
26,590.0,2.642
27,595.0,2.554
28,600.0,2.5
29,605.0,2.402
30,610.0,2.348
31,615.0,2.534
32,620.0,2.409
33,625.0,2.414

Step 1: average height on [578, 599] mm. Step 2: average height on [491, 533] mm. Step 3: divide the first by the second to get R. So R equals 1.06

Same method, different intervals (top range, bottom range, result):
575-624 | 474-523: 1.11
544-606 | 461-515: 1.30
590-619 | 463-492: 1.38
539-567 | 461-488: 1.52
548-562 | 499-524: 1.09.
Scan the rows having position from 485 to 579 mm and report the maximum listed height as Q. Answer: 2.911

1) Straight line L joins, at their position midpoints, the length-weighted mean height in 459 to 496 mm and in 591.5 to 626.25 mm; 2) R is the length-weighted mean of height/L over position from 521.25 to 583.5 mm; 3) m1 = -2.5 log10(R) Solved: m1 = -0.21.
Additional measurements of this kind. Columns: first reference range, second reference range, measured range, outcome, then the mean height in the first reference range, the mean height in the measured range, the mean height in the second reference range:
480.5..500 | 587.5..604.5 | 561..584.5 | -0.032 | 2.29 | 2.57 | 2.55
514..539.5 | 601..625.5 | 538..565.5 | 0.035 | 2.76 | 2.58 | 2.43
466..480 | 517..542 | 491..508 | -0.045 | 1.53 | 2.2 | 2.79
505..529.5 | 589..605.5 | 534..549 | -0.036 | 2.55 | 2.63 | 2.53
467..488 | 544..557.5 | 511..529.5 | -0.206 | 1.83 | 2.68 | 2.49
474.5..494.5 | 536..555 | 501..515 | 0.066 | 2.16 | 2.19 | 2.58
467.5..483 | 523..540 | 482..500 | -0.160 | 1.68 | 2.31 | 2.82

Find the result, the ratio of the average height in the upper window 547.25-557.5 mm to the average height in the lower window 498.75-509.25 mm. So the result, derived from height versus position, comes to 1.2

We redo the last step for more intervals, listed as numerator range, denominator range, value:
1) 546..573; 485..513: 1.14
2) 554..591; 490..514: 1.16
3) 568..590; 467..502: 1.29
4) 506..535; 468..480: 1.64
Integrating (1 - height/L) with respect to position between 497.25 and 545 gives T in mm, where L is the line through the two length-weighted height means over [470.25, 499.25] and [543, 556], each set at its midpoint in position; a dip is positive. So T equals -4.5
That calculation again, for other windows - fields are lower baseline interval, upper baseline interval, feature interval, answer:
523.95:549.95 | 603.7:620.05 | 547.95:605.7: -0.1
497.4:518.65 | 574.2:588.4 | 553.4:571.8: -0.3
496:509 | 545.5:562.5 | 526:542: -2.9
